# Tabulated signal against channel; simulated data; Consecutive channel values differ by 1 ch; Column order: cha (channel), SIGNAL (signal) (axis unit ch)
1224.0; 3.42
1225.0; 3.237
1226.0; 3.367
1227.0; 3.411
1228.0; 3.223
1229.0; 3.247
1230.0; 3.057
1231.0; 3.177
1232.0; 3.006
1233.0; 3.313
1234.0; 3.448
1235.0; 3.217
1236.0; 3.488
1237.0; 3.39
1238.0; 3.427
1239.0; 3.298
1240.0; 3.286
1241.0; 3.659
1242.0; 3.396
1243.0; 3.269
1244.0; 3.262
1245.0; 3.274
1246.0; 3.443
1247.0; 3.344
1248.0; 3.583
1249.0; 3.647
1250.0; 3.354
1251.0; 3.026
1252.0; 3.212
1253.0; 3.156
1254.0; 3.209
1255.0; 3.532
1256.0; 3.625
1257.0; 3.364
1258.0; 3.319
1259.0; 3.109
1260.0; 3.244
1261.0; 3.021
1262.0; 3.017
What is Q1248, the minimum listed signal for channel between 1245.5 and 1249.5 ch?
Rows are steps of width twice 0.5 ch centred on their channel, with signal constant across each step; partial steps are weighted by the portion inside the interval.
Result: 3.344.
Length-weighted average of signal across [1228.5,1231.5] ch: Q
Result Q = 3.16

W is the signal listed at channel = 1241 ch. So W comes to 3.659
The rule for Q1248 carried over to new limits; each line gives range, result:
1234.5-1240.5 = 3.217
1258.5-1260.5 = 3.109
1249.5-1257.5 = 3.026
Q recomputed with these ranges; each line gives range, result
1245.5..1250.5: 3.47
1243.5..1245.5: 3.27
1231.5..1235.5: 3.25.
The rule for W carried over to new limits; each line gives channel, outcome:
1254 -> 3.209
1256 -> 3.625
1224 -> 3.42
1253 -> 3.156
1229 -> 3.247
